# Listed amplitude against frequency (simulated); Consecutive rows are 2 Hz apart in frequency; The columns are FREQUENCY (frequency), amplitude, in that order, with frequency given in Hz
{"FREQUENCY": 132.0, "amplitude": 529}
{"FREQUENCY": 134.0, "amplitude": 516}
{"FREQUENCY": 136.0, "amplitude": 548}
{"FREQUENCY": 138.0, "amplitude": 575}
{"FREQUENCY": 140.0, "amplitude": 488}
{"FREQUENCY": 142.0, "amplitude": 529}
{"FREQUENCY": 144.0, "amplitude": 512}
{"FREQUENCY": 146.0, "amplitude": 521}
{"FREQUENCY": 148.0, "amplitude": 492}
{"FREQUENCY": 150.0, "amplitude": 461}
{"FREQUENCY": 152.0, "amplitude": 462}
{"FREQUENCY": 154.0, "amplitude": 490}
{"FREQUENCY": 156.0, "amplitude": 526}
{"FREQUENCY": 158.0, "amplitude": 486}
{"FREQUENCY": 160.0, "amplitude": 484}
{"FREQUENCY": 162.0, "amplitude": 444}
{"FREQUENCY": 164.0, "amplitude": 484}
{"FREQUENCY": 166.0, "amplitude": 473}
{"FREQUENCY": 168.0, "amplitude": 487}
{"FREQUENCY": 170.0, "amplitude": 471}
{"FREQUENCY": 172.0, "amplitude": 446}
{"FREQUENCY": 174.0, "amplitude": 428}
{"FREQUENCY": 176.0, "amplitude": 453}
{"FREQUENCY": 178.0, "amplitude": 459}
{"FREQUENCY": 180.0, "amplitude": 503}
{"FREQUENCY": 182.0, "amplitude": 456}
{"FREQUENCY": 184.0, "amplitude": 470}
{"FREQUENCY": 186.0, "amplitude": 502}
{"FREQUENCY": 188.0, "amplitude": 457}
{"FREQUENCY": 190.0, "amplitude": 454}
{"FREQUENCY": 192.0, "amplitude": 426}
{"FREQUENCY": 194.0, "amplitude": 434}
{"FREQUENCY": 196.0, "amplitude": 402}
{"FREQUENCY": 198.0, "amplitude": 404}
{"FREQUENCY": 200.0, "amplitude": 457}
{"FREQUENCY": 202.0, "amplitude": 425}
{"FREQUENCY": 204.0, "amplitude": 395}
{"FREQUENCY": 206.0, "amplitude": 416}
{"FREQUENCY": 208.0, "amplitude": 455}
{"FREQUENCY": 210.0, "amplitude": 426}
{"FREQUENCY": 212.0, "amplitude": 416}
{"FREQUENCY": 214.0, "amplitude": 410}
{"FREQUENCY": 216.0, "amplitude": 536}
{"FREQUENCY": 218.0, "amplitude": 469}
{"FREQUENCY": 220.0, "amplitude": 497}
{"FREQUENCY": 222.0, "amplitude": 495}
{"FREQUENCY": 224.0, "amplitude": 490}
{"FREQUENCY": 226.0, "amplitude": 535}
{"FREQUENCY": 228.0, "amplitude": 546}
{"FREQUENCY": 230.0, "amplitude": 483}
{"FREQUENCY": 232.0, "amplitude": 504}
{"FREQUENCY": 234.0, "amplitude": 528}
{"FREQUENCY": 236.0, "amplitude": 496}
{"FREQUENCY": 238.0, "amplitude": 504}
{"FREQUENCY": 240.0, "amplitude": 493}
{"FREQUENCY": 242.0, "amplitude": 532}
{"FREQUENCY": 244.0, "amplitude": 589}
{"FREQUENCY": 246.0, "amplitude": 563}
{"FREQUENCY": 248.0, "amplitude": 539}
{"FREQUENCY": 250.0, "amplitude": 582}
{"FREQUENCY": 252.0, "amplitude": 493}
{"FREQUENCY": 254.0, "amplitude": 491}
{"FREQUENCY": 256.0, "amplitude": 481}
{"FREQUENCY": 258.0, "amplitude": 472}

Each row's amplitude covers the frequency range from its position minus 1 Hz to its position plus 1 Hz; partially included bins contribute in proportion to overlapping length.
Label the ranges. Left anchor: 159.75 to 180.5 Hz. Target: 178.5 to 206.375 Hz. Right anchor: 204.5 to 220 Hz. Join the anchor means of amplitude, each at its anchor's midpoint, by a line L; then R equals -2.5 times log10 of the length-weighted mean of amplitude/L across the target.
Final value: 0.030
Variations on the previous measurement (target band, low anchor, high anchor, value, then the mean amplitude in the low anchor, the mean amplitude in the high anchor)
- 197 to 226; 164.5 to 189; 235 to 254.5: 0.11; 467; 529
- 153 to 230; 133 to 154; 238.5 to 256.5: 0.12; 509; 530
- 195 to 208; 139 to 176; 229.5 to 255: 0.20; 482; 524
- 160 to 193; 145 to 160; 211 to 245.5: 0.07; 491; 502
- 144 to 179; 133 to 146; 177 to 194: 0.05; 527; 464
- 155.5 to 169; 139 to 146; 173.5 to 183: 0.00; 511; 461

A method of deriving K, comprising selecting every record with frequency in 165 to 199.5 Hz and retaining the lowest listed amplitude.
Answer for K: 402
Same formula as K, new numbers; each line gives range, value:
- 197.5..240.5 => 395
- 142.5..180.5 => 428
